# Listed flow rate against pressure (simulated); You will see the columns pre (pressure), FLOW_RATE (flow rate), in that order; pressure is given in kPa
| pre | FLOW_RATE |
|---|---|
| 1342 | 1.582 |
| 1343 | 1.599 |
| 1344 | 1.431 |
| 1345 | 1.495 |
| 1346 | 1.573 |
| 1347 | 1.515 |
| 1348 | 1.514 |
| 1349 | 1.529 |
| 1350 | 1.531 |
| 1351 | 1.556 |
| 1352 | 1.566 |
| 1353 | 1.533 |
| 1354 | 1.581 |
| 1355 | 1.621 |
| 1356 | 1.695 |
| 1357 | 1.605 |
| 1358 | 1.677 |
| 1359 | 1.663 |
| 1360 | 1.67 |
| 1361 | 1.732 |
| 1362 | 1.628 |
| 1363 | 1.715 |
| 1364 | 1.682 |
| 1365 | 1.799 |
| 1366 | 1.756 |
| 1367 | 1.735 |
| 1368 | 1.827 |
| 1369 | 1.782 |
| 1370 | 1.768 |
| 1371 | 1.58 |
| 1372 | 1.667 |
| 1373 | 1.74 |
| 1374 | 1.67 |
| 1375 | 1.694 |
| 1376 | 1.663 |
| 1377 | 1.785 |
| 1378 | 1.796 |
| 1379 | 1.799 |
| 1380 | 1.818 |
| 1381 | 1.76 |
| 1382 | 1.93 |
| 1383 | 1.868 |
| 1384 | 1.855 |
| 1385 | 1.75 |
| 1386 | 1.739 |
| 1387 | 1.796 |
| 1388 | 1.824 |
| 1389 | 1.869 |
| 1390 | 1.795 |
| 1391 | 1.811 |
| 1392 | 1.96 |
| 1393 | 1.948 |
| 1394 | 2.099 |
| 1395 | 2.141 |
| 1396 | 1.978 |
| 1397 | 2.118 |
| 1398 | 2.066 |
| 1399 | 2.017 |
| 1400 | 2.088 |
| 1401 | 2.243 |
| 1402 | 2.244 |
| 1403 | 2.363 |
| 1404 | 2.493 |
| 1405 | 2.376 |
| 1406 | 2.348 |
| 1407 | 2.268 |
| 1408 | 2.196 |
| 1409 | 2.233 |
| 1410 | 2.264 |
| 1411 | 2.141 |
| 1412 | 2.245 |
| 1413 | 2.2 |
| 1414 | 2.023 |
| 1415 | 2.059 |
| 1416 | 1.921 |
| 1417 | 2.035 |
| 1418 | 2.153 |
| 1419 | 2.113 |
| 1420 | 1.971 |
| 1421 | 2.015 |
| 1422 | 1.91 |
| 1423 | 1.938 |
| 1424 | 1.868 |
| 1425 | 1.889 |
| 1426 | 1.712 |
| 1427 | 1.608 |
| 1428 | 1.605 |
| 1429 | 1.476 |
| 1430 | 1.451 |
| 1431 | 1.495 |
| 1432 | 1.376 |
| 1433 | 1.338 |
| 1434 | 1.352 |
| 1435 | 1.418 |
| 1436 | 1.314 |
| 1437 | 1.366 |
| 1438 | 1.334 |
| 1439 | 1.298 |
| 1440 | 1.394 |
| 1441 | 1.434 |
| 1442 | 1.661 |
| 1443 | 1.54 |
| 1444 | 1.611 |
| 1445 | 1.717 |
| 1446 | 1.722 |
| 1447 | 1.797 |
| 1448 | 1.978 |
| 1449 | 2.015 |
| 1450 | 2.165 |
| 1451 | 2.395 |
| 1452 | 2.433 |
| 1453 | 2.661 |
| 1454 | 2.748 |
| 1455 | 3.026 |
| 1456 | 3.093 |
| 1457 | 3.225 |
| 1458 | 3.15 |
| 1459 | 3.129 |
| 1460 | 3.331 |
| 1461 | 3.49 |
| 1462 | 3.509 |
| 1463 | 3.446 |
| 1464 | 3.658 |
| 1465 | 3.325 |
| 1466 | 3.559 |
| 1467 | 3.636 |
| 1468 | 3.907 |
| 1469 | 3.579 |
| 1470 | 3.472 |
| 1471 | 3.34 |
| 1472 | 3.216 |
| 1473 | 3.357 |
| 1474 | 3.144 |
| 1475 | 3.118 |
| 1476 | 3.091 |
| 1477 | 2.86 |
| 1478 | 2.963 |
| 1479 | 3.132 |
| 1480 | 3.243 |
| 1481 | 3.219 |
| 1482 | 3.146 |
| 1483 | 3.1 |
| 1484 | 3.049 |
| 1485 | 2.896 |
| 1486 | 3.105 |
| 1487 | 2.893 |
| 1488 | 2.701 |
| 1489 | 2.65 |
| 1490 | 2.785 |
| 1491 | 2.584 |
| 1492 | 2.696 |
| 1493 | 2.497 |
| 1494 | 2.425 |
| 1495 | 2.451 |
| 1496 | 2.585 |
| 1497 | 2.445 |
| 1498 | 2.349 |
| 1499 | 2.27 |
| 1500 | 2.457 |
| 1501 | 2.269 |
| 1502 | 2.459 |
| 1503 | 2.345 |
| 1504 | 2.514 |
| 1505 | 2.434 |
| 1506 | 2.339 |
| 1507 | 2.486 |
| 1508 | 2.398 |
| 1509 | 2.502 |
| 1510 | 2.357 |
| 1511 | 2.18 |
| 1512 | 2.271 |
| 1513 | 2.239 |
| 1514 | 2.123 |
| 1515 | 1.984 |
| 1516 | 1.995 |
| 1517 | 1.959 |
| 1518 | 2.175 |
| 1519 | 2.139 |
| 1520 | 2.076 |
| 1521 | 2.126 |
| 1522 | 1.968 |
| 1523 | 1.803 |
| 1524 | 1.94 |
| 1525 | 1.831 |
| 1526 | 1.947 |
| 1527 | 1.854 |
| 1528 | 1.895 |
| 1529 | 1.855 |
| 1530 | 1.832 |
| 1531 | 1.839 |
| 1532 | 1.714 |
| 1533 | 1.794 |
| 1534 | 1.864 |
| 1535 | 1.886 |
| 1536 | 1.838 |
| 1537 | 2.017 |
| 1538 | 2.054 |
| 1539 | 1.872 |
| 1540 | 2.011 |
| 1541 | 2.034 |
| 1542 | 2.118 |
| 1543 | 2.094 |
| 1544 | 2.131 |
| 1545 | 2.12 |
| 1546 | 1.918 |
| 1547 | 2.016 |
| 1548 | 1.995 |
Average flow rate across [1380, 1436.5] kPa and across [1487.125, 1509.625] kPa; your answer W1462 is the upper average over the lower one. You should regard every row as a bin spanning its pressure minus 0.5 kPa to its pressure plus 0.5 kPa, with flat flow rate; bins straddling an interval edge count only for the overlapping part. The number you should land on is 1.3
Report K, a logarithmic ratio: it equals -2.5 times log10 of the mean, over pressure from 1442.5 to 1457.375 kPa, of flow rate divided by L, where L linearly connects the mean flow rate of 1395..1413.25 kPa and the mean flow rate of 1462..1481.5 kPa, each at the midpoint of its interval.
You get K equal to 0.30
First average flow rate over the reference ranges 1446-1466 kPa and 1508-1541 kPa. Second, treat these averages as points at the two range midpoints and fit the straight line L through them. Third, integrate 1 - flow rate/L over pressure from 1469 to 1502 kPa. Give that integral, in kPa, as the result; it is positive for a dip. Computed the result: -4.8 kPa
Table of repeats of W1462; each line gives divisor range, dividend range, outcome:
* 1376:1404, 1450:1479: 1.64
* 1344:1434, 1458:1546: 1.39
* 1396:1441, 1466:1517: 1.45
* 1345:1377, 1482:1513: 1.54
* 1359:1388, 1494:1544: 1.21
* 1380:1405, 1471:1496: 1.47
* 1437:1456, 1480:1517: 1.30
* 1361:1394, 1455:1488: 1.83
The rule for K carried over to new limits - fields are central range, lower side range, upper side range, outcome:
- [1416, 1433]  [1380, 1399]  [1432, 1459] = 0.10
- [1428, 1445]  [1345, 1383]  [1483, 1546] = 0.33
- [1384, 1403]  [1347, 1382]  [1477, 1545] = -0.10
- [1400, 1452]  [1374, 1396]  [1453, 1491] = 0.28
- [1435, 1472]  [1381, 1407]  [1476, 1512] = -0.06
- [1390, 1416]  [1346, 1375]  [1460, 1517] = -0.05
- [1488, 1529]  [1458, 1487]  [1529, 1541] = 0.09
